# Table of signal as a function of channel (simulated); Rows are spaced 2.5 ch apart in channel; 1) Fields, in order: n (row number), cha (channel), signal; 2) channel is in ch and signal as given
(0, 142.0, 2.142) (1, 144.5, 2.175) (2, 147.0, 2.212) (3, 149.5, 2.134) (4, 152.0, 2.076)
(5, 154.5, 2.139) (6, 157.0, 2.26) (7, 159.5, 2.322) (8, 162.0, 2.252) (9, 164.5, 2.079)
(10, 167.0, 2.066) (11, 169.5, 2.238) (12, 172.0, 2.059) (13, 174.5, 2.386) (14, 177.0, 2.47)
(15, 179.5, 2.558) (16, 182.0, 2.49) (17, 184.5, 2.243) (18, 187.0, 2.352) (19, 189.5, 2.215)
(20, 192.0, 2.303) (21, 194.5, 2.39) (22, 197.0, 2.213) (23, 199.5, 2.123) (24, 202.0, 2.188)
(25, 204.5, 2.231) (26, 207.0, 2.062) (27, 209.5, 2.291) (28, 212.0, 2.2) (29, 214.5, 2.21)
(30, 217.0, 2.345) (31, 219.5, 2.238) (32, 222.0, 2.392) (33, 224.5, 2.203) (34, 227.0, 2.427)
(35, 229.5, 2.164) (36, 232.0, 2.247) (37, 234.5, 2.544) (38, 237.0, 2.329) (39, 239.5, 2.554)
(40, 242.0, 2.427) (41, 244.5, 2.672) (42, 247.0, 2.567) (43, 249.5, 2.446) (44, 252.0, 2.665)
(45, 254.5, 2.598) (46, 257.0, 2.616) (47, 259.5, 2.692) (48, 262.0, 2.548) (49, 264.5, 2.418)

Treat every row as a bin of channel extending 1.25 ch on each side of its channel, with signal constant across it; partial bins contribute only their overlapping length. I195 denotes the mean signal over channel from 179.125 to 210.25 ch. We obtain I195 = 2.27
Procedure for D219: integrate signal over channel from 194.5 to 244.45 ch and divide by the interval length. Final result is 2.3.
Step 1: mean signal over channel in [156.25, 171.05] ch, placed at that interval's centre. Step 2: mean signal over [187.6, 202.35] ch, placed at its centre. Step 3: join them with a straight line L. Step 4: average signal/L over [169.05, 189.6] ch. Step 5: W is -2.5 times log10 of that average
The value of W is -0.058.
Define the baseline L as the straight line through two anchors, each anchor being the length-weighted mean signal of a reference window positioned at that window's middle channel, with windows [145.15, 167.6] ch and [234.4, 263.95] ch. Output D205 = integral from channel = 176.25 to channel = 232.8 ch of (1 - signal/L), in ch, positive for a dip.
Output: 2.0 ch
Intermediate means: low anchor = 2.17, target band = 2.28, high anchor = 2.55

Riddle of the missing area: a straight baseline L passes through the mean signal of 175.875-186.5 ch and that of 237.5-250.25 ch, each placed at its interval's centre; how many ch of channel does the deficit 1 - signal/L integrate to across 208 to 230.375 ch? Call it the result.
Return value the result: 1.9 ch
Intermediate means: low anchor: 2.43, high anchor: 2.52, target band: 2.27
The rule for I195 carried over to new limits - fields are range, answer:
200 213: 2.19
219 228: 2.32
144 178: 2.2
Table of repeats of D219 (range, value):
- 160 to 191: 2.29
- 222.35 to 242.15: 2.36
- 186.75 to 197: 2.3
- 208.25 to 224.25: 2.27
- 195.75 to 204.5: 2.18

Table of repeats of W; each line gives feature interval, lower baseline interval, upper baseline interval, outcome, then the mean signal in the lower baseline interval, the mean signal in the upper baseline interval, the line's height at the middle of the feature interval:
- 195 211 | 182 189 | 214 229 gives 0.06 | 2.32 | 2.3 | 2.31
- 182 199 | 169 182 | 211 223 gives 0.02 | 2.36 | 2.28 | 2.33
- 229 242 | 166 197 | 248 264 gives 0.06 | 2.31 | 2.59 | 2.51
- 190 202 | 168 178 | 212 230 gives 0.02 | 2.28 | 2.28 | 2.28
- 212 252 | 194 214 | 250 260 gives 0.02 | 2.21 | 2.62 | 2.44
